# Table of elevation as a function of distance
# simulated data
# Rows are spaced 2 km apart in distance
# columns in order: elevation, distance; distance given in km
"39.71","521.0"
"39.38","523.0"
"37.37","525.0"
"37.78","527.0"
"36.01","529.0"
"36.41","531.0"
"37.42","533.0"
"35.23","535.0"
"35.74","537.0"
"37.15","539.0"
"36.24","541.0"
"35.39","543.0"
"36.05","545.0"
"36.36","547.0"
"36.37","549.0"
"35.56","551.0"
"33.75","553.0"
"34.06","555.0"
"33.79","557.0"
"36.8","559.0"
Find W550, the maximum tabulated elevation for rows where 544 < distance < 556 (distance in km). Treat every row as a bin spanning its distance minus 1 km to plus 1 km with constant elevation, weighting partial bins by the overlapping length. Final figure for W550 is 36.37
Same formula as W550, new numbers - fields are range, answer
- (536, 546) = 37.15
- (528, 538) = 37.42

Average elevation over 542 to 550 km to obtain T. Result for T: 36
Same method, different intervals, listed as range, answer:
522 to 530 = 37.6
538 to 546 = 36.2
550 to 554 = 34.7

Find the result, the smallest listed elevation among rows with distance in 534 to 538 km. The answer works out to 35.23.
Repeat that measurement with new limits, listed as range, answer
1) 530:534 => 36.41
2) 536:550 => 35.39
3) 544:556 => 33.75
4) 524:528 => 37.37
